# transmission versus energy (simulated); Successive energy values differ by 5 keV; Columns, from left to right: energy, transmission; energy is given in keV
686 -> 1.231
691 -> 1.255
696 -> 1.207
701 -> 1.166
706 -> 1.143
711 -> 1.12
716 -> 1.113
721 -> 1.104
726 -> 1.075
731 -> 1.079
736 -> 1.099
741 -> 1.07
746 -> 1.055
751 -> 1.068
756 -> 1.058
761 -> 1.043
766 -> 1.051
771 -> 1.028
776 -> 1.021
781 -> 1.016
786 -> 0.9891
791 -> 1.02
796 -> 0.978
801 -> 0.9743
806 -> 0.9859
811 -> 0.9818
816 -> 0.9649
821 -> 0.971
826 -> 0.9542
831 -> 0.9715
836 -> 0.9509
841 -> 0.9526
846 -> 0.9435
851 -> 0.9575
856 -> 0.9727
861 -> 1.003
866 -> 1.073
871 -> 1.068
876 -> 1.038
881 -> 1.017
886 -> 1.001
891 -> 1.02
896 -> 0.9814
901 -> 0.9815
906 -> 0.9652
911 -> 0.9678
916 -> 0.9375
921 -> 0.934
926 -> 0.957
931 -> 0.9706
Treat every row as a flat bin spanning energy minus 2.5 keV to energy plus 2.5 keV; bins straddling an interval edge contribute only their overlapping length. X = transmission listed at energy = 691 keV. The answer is 1.255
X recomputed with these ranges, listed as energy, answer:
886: 1.001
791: 1.02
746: 1.055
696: 1.207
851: 0.9575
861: 1.003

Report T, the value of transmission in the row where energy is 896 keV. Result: 0.9814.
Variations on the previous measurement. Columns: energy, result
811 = 0.9818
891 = 1.02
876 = 1.038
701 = 1.166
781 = 1.016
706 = 1.143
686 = 1.231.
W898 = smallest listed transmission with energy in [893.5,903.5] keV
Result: 0.9814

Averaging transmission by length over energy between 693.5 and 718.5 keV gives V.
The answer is 1.15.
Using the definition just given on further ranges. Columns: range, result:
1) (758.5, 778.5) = 1.04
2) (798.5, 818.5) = 0.977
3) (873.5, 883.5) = 1.03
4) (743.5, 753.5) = 1.06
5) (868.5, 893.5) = 1.03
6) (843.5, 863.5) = 0.969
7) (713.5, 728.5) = 1.1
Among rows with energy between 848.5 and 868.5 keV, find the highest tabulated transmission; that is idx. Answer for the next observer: 1.073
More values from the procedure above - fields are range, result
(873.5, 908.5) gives 1.038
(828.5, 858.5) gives 0.9727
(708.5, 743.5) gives 1.12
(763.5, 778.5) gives 1.051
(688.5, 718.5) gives 1.255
